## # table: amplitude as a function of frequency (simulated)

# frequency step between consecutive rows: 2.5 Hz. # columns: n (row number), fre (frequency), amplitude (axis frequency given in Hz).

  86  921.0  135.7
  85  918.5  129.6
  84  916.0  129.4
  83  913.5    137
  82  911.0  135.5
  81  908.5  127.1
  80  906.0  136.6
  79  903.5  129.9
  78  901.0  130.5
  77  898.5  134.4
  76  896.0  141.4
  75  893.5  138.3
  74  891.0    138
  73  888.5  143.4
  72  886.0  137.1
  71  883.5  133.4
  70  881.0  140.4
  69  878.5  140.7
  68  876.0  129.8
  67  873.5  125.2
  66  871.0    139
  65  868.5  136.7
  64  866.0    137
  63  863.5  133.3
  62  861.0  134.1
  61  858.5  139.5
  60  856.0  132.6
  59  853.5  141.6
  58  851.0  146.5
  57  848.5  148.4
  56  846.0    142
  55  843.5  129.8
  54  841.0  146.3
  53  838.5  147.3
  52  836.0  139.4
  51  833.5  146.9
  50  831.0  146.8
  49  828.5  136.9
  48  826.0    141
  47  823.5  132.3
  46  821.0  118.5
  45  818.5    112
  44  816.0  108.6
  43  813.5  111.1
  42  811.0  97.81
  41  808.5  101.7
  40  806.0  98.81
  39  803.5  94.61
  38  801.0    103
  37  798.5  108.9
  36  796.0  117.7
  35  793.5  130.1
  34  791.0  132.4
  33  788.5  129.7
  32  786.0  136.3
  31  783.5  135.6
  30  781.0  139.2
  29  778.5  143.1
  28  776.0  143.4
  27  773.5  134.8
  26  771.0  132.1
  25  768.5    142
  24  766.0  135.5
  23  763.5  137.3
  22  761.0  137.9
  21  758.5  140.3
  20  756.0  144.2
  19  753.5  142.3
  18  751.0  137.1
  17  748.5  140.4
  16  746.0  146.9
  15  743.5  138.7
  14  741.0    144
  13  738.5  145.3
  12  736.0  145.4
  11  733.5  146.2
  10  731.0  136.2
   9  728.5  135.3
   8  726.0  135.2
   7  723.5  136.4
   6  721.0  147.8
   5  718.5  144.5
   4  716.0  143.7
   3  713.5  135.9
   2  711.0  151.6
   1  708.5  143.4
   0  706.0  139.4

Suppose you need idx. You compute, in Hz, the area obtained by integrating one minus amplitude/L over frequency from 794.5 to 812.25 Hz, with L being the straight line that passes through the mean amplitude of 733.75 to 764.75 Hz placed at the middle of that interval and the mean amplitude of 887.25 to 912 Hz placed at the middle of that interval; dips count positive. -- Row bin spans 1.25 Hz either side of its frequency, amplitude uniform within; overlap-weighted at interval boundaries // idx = 4.6 Hz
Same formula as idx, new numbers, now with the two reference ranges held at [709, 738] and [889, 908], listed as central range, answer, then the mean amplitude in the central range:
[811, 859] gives 1.3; 134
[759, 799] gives 1.6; 134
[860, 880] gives 0.3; 135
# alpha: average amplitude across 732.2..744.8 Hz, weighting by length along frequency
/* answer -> 144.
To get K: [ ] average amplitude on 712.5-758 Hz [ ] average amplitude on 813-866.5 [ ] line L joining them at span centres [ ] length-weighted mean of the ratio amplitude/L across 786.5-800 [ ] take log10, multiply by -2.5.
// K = 0.12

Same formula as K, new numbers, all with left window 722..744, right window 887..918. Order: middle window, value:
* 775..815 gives 0.16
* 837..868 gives -0.02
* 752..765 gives 0.00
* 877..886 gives -0.02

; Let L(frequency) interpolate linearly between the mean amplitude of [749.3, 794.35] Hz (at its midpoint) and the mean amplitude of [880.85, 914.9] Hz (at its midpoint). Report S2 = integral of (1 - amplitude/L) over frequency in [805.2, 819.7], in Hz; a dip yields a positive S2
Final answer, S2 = 3.36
